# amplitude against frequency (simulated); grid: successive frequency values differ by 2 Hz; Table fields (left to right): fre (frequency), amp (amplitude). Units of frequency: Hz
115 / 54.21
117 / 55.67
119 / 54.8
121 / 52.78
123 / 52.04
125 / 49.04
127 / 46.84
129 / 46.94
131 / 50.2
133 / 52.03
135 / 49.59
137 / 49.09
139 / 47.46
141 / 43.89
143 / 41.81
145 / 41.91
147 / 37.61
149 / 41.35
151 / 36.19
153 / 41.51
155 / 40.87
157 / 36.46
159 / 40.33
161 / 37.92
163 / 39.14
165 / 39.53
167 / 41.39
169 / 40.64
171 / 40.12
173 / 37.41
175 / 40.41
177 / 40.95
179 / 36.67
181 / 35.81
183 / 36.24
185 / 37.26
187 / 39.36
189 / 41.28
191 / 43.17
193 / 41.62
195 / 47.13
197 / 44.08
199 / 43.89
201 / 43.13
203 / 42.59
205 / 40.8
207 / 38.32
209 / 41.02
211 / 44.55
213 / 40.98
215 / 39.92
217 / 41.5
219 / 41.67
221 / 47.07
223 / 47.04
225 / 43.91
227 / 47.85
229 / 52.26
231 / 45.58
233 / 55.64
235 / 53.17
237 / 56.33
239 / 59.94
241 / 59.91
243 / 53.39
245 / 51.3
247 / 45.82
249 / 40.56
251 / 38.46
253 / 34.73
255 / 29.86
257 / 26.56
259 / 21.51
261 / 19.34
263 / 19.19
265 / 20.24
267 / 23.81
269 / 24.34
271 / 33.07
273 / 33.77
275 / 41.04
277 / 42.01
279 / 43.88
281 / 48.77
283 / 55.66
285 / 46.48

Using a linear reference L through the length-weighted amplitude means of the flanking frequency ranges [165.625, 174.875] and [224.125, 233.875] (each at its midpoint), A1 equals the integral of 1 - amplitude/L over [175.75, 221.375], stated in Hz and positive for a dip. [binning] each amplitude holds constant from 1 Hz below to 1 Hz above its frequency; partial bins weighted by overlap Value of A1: 3.2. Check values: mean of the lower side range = 39.9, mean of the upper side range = 49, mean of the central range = 41.2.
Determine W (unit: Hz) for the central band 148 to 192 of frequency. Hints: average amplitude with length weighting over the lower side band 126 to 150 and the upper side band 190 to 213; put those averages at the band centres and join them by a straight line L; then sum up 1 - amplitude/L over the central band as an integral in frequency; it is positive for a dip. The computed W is 4.9 Hz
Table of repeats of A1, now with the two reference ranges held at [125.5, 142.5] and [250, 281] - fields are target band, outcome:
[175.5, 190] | 1.2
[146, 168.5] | 2.8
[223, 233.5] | -3.8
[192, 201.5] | -1.0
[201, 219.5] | -1.6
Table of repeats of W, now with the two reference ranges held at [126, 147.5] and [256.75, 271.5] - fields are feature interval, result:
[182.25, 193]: -0.8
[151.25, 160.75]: 0.8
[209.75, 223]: -4.7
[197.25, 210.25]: -3.0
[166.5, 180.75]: 0.1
